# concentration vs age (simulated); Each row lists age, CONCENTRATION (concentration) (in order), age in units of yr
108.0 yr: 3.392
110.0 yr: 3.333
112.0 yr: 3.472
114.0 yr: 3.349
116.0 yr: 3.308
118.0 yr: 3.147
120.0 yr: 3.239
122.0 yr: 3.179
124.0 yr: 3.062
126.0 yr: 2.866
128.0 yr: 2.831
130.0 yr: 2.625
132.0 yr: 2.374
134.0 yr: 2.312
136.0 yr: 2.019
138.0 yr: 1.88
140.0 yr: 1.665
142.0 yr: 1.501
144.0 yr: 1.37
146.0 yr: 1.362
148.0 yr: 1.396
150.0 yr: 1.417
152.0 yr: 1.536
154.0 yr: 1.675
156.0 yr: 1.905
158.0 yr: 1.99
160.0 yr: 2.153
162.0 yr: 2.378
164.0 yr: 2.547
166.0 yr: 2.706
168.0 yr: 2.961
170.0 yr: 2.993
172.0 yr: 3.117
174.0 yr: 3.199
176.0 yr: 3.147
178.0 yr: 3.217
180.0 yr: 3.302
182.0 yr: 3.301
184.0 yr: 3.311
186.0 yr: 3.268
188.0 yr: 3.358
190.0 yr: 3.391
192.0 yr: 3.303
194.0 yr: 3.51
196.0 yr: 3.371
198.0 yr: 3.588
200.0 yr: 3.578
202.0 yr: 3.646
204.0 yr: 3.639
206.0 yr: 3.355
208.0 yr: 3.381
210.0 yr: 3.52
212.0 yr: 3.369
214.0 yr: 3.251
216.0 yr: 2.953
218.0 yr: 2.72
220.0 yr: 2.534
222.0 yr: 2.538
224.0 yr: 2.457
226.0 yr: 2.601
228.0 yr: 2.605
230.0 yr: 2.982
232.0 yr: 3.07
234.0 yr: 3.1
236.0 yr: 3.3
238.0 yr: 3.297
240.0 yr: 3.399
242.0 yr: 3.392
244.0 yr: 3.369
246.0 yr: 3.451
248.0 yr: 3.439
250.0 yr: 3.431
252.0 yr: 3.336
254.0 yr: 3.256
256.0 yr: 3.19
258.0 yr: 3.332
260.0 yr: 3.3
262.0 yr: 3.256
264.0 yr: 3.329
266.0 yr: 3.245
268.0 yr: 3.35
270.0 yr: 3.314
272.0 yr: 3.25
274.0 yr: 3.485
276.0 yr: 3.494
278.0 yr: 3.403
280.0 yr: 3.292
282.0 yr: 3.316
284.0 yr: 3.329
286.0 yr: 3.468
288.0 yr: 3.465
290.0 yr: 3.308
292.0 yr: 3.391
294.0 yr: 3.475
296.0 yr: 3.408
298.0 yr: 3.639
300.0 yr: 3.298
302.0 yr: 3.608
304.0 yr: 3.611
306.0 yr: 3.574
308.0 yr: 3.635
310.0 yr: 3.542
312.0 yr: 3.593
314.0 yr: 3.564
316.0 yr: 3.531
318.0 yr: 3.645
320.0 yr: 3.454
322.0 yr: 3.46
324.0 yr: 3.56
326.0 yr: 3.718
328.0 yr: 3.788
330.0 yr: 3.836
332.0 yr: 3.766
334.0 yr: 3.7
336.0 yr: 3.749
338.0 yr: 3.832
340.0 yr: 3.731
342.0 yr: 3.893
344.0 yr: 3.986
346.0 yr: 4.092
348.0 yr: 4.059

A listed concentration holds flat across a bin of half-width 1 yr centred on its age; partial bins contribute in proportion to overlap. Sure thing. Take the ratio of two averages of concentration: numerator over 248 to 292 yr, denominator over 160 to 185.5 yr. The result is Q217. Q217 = 1.12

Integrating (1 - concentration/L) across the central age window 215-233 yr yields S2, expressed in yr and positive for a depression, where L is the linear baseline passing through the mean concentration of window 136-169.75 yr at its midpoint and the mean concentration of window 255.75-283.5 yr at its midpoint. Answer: 0.4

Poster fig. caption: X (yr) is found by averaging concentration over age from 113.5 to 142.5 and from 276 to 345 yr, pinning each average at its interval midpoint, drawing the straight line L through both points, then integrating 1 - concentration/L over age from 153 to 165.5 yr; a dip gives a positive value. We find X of 3.0 yr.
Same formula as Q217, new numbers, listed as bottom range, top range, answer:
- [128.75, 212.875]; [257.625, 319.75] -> 1.27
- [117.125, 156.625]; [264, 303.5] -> 1.57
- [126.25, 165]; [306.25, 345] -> 1.88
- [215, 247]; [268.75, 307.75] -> 1.15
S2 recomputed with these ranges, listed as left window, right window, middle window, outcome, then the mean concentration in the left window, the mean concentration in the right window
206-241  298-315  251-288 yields -0.2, 3.01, 3.56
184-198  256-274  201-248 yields 2.9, 3.38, 3.3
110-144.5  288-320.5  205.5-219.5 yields -0.6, 2.64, 3.52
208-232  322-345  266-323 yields 0.1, 2.9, 3.76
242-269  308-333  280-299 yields 0.4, 3.33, 3.62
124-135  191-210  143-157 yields 6.6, 2.64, 3.49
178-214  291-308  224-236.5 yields 2.0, 3.41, 3.51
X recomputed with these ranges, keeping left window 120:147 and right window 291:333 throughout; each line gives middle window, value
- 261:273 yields -0.2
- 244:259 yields -1.0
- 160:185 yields -4.1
